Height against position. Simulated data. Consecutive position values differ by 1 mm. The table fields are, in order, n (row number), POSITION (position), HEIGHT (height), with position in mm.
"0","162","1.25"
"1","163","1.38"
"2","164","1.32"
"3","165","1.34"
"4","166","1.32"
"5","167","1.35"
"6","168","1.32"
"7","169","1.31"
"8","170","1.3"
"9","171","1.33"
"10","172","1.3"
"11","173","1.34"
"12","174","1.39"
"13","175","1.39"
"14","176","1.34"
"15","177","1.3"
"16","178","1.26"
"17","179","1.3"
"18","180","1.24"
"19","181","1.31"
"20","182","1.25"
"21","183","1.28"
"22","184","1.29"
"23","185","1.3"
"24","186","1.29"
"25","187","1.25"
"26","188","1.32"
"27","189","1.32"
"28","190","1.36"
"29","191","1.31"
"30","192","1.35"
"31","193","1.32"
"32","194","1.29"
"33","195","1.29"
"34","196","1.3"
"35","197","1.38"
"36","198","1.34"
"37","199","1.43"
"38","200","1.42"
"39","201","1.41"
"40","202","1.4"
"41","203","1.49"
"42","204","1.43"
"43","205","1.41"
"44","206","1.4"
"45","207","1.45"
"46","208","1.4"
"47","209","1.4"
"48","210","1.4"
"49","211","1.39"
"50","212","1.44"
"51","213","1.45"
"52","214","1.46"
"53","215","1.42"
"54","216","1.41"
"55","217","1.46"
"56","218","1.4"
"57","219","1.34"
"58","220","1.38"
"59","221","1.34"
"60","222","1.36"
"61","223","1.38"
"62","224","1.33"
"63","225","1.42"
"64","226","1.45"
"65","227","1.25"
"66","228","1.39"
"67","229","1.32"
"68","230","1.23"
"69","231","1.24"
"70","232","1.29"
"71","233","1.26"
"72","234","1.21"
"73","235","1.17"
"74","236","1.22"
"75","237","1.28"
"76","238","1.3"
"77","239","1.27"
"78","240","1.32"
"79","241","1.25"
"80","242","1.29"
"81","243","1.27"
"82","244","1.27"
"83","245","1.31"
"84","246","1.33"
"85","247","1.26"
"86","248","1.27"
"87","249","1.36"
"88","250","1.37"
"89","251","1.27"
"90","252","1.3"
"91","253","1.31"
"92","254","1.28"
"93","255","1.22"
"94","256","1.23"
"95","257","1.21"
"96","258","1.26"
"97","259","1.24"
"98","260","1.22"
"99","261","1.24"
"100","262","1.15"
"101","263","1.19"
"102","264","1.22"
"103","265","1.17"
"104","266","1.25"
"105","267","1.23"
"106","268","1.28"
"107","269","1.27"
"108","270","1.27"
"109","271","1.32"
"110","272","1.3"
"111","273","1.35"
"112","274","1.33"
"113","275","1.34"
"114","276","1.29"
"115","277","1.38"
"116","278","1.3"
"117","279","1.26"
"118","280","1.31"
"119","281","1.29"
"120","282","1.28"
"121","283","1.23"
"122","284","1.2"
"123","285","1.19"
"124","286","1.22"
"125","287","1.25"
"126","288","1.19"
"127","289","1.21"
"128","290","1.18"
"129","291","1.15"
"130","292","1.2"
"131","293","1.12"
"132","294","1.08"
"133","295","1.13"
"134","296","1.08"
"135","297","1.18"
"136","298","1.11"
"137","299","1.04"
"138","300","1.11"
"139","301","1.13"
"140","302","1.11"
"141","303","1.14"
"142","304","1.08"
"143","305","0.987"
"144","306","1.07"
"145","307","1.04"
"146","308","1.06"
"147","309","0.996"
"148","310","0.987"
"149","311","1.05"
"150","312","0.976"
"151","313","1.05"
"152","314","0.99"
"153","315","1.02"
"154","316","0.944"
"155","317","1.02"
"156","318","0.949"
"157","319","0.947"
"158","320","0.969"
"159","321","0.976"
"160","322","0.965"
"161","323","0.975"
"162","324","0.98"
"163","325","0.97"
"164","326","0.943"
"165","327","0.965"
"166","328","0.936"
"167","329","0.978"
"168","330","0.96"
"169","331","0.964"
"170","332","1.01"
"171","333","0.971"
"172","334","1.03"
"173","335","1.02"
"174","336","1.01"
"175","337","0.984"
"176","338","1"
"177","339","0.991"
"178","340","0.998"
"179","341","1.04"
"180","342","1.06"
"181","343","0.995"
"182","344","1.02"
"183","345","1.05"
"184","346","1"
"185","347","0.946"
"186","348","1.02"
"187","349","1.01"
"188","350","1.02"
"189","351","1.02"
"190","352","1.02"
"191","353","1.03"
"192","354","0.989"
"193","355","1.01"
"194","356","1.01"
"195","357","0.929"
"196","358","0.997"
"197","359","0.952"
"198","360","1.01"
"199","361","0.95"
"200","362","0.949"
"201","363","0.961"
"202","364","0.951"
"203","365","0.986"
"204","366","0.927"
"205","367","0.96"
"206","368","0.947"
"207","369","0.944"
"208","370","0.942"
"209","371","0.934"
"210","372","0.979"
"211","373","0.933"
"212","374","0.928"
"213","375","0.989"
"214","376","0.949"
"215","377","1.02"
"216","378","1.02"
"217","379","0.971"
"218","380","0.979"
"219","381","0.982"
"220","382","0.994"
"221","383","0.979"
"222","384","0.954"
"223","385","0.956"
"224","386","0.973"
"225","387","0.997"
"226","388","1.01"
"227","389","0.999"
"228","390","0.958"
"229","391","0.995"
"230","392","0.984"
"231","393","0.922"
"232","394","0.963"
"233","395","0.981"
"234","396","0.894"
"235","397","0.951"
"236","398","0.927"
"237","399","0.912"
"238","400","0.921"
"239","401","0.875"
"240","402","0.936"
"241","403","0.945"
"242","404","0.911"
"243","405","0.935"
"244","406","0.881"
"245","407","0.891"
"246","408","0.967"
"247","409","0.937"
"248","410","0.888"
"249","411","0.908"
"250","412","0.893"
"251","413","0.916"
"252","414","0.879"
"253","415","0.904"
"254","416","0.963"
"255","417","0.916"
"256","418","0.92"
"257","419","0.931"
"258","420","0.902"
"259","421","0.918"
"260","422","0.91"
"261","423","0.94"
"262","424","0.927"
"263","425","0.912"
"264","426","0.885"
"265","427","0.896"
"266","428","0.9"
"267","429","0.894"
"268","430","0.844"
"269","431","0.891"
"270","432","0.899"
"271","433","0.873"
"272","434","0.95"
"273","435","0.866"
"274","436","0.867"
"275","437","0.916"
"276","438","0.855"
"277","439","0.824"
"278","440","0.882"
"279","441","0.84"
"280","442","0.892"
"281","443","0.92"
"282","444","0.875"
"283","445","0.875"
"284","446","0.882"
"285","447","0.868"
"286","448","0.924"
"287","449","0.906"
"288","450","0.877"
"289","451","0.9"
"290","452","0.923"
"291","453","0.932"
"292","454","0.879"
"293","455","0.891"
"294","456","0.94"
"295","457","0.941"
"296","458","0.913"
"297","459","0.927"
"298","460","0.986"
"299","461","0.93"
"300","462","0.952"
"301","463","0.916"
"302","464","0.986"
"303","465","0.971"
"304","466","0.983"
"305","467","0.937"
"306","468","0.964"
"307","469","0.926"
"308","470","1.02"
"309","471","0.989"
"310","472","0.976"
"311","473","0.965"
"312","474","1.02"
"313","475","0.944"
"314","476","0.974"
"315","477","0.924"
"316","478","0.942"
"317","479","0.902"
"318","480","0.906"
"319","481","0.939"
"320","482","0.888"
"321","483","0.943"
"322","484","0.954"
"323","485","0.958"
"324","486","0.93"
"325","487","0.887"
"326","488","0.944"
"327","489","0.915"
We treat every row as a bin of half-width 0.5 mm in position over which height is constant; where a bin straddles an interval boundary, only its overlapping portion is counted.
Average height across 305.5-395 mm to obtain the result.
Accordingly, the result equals 0.985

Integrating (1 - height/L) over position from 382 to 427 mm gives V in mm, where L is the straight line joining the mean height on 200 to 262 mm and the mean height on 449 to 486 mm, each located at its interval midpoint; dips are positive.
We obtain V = 4.8 mm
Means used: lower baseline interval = 1.33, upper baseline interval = 0.942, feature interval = 0.934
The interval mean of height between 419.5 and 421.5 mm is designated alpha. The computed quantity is 0.91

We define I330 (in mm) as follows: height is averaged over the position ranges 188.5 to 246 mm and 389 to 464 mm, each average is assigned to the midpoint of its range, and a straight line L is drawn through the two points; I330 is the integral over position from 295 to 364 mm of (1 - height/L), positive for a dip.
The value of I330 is 6.4 mm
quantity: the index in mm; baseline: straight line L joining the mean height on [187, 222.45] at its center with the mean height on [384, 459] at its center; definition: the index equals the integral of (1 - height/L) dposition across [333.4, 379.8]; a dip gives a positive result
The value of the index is 3.0 mm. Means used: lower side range 1.38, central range 0.987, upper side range 0.915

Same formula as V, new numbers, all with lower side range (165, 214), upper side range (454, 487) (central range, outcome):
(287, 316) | 2.44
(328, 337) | 1.21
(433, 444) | 1.23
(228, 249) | 0.08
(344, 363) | 2.03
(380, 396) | 1.36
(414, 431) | 1.78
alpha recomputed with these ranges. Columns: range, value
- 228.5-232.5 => 1.27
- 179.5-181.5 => 1.27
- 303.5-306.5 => 1.05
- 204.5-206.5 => 1.4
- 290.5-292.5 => 1.17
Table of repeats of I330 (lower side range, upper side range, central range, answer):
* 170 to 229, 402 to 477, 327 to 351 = 2.2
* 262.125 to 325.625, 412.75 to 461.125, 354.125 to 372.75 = 1.1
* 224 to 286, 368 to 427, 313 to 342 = 3.1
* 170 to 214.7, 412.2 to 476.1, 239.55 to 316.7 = 0.4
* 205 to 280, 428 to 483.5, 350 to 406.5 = 5.2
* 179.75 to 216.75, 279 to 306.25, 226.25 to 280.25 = -1.3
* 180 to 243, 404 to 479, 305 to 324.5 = 2.6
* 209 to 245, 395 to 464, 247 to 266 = 0.3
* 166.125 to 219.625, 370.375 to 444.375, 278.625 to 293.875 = -0.6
